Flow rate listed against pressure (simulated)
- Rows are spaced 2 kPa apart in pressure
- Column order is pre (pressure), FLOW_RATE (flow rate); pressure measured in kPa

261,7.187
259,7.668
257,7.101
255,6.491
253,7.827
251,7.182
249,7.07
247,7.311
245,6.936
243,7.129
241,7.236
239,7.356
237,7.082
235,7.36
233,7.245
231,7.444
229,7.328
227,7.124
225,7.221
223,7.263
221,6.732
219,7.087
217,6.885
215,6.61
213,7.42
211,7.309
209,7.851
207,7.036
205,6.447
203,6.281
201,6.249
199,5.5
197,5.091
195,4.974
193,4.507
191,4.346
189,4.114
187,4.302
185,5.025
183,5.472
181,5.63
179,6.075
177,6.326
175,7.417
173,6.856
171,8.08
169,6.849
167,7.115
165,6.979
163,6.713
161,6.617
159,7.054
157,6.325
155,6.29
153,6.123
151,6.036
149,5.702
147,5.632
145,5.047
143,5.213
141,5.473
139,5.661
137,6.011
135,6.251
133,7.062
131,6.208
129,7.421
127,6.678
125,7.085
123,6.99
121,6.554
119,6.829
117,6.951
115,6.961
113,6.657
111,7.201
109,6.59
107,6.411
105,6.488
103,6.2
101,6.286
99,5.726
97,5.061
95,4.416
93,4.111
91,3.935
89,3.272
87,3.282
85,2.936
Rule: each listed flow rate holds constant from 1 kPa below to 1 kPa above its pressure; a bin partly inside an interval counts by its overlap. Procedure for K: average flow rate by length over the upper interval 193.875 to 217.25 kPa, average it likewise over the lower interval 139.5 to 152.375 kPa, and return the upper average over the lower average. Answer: 1.2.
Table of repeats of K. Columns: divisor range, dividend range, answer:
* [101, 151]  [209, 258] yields 1.12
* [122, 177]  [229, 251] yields 1.12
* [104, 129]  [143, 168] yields 0.92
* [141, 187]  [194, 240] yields 1.09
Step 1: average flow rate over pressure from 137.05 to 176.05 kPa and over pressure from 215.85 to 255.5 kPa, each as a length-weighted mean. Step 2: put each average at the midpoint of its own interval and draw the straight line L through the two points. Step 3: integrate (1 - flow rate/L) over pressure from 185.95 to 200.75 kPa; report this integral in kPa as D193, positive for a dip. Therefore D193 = 4.3 kPa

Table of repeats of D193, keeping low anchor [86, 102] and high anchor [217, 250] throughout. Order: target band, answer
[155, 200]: 0.6 kPa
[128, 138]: -2.5 kPa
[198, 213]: -0.2 kPa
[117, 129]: -4.3 kPa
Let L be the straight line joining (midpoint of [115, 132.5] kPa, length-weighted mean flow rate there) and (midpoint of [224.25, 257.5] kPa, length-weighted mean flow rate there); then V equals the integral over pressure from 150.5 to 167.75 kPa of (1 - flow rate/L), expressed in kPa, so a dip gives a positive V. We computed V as 0.9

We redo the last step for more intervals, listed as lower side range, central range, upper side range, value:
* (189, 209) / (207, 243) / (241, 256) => -4.42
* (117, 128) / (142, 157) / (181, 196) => 0.52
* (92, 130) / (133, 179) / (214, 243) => 2.04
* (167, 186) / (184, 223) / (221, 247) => 4.63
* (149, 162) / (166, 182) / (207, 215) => -0.28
